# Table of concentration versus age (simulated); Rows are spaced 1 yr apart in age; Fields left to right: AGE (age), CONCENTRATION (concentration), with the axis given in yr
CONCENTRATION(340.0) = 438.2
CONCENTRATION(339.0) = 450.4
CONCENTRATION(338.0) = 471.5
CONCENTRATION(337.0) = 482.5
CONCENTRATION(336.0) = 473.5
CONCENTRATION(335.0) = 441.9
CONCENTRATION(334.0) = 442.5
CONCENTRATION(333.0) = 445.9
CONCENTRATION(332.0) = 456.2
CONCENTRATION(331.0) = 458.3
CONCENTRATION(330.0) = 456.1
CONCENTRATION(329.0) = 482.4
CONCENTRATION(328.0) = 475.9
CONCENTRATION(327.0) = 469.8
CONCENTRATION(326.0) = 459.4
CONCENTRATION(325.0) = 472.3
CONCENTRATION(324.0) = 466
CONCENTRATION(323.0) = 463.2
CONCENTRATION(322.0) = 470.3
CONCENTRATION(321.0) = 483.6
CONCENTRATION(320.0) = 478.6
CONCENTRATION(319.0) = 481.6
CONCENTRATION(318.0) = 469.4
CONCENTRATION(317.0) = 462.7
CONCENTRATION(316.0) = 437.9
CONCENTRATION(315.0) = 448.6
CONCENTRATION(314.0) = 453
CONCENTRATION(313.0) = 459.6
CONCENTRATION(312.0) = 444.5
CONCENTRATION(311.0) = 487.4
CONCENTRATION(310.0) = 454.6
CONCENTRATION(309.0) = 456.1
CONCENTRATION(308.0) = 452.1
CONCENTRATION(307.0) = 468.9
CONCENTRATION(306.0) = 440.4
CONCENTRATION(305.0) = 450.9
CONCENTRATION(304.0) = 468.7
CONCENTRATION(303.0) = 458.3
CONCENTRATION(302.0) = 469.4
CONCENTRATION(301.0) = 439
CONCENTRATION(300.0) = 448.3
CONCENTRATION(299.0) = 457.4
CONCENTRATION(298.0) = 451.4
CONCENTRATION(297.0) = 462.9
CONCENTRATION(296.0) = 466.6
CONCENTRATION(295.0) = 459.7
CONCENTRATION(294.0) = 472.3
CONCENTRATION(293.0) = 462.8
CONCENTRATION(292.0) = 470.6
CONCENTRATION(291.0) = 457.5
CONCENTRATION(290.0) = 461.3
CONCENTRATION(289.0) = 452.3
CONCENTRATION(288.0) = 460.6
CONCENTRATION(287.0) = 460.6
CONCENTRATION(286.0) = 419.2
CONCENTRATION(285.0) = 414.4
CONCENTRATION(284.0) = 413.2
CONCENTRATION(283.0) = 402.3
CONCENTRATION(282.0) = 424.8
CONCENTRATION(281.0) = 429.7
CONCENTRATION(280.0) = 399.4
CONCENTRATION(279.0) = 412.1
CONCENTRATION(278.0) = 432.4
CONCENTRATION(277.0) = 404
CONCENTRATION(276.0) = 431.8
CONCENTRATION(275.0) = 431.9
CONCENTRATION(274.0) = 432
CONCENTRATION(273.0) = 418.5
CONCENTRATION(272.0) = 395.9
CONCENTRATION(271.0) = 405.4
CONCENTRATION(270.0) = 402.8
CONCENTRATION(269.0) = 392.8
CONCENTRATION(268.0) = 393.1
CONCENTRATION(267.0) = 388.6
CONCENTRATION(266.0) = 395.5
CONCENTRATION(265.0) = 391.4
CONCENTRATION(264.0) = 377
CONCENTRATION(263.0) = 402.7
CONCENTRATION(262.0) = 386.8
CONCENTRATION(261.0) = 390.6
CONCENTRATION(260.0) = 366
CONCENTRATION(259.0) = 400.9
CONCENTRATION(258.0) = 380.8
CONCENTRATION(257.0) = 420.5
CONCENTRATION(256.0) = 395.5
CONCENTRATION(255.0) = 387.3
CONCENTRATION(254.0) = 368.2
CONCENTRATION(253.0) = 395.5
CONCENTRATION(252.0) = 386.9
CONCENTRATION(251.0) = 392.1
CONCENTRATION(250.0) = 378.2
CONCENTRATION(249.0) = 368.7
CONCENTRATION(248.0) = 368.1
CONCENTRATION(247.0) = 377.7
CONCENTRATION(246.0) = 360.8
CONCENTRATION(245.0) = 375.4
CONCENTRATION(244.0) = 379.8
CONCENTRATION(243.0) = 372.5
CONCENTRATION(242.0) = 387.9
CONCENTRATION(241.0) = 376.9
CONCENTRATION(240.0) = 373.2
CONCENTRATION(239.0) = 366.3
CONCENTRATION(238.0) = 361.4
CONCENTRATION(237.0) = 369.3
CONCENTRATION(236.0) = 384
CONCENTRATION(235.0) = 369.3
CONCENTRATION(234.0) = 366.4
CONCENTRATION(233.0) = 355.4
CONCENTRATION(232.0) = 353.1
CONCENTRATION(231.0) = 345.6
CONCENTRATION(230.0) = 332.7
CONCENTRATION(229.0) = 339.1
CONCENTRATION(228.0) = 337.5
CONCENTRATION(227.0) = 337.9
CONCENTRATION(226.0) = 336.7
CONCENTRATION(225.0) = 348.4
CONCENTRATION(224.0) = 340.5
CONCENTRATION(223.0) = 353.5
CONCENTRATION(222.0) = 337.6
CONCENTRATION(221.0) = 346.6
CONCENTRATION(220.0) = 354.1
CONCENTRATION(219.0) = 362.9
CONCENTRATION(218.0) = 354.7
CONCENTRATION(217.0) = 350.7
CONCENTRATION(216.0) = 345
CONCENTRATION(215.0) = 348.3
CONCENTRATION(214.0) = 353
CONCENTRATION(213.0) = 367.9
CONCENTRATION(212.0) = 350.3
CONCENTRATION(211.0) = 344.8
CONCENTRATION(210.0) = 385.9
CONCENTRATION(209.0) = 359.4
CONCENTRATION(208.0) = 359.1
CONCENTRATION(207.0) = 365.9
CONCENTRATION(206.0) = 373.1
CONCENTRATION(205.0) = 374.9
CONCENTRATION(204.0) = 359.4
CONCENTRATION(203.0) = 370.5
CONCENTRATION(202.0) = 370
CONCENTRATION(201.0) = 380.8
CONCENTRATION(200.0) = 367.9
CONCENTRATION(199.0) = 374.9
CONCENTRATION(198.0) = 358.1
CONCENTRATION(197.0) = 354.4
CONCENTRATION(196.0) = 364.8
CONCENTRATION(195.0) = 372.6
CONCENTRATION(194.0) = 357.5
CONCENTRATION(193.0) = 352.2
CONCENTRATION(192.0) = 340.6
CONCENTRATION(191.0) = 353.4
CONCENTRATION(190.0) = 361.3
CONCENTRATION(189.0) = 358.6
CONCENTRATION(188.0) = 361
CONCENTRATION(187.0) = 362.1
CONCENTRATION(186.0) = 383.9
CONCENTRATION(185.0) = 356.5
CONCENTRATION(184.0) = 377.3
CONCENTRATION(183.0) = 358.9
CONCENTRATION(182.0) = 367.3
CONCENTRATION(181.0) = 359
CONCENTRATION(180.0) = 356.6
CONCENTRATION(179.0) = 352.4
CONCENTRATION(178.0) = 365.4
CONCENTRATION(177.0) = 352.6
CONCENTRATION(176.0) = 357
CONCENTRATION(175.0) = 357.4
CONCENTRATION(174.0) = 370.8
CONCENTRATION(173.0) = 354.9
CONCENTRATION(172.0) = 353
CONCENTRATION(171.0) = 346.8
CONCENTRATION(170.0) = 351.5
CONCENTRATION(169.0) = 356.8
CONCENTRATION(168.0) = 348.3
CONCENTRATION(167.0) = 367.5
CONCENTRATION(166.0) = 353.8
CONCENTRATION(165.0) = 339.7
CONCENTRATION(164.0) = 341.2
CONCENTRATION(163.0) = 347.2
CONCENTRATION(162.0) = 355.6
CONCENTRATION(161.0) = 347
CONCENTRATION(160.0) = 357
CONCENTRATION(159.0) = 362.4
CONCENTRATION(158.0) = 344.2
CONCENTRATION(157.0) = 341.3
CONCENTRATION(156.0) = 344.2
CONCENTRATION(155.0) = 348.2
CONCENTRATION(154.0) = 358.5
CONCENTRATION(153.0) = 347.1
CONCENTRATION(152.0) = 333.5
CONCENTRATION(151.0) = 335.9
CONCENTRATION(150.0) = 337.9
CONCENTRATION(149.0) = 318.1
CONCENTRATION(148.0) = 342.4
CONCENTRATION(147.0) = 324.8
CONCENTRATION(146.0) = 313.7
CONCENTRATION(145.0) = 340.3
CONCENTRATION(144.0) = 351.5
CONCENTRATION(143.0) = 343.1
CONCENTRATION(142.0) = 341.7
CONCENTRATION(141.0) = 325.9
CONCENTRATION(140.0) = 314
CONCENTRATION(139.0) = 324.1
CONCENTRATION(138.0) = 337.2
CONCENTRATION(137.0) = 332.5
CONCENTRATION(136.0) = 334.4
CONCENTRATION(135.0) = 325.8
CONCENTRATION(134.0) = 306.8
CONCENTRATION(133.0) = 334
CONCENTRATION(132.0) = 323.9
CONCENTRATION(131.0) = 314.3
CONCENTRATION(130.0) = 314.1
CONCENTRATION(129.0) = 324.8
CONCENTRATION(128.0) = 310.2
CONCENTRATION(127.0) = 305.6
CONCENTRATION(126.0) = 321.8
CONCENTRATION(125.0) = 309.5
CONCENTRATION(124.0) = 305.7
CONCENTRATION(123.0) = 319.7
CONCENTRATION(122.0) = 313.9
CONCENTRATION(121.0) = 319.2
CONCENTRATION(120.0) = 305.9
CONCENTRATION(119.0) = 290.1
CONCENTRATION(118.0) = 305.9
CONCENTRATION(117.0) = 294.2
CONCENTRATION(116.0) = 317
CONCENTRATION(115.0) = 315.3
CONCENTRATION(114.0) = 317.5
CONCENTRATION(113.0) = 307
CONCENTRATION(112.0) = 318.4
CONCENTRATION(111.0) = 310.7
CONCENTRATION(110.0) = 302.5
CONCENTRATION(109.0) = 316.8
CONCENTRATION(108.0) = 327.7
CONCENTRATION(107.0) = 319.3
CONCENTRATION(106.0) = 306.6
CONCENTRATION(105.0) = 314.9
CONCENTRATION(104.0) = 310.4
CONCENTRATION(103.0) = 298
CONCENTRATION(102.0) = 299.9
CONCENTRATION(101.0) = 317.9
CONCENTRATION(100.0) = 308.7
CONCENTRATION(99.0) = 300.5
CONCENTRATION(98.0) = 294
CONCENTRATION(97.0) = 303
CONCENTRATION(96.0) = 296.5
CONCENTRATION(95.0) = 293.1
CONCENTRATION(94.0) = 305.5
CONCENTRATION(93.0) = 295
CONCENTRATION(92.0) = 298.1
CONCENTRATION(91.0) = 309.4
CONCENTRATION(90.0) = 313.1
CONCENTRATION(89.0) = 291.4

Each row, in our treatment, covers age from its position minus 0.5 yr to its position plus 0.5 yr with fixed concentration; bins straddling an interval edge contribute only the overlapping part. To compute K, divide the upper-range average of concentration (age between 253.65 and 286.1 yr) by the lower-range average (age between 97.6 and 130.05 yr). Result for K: 1.30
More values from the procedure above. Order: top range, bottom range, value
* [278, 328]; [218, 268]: 1.22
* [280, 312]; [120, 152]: 1.39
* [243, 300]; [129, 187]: 1.20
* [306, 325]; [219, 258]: 1.26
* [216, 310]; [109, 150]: 1.25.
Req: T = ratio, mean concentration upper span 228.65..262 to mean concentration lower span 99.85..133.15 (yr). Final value 1.20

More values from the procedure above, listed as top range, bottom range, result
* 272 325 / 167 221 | 1.25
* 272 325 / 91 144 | 1.43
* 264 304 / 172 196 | 1.20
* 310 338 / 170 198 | 1.29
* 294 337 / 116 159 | 1.41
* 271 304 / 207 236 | 1.25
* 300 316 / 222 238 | 1.30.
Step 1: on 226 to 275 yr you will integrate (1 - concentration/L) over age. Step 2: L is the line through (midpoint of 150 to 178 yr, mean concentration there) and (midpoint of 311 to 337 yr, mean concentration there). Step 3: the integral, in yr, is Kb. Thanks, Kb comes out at 3.86 yr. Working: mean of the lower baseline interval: 351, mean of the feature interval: 379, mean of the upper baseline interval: 463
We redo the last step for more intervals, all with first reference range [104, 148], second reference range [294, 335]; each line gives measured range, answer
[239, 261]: 1.6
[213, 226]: 1.3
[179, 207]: 0.4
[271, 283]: 0.4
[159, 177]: -0.2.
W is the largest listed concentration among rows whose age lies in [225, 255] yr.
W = 395.5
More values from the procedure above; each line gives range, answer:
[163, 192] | 383.9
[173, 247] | 387.9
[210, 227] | 385.9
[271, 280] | 432.4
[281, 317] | 487.4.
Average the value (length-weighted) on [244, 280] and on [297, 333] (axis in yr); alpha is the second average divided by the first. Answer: 1.17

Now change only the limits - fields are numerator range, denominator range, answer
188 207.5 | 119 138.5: 1.14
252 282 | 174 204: 1.11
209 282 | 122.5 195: 1.10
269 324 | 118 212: 1.29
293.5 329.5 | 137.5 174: 1.35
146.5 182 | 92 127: 1.13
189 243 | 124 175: 1.06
